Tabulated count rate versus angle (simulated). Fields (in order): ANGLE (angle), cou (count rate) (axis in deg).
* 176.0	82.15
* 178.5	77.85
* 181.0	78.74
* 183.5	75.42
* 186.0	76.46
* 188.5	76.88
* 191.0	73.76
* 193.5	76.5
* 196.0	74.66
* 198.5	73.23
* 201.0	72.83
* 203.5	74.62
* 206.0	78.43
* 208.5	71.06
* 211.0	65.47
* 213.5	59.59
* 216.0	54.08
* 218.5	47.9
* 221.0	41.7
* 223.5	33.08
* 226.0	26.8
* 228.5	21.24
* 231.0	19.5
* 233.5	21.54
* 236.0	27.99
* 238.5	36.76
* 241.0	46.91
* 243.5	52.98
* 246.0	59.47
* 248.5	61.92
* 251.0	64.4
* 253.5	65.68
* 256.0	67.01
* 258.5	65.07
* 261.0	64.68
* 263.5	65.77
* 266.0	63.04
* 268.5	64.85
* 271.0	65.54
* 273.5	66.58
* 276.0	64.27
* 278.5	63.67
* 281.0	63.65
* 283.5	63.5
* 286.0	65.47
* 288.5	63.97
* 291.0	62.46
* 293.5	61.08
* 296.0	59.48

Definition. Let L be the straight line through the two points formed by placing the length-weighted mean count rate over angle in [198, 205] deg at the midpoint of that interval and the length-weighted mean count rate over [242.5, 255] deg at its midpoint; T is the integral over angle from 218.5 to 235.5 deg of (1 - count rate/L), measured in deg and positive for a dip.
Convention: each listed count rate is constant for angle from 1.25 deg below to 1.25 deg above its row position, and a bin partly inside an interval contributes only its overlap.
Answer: 9.7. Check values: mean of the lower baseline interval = 73.8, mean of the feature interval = 28.9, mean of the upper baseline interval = 61.2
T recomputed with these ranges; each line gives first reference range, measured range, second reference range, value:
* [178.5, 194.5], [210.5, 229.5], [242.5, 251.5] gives 6.85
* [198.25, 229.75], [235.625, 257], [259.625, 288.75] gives 2.02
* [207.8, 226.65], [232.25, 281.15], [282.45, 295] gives 0.20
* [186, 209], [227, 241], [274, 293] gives 8.53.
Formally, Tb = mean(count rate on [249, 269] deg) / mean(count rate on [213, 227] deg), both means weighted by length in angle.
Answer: 1.50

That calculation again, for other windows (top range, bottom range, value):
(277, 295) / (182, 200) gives 0.84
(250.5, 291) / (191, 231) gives 1.13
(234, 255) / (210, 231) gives 1.22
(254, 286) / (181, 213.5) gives 0.88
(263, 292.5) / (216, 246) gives 1.78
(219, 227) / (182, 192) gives 0.47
